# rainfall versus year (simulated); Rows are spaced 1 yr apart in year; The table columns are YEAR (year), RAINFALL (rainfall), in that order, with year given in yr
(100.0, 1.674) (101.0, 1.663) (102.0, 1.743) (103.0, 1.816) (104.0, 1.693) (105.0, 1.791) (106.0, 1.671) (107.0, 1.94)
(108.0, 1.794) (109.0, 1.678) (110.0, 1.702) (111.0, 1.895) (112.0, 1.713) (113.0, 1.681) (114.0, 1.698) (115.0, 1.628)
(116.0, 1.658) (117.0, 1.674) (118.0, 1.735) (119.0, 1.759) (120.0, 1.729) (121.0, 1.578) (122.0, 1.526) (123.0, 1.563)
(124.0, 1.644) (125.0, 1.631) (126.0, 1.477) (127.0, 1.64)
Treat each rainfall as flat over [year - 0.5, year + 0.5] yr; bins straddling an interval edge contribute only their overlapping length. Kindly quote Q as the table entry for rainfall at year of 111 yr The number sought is 1.895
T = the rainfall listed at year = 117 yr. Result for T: 1.674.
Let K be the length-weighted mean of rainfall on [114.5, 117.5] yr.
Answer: 1.65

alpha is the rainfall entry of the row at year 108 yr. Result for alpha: 1.794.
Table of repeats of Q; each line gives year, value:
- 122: 1.526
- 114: 1.698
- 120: 1.729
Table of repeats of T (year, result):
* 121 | 1.578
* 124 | 1.644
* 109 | 1.678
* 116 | 1.658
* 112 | 1.713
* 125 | 1.631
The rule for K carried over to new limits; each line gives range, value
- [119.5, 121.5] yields 1.65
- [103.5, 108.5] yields 1.78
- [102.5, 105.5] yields 1.77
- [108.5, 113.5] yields 1.73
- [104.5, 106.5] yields 1.73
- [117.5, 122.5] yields 1.67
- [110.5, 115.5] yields 1.72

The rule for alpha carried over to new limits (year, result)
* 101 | 1.663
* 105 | 1.791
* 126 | 1.477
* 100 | 1.674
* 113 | 1.681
